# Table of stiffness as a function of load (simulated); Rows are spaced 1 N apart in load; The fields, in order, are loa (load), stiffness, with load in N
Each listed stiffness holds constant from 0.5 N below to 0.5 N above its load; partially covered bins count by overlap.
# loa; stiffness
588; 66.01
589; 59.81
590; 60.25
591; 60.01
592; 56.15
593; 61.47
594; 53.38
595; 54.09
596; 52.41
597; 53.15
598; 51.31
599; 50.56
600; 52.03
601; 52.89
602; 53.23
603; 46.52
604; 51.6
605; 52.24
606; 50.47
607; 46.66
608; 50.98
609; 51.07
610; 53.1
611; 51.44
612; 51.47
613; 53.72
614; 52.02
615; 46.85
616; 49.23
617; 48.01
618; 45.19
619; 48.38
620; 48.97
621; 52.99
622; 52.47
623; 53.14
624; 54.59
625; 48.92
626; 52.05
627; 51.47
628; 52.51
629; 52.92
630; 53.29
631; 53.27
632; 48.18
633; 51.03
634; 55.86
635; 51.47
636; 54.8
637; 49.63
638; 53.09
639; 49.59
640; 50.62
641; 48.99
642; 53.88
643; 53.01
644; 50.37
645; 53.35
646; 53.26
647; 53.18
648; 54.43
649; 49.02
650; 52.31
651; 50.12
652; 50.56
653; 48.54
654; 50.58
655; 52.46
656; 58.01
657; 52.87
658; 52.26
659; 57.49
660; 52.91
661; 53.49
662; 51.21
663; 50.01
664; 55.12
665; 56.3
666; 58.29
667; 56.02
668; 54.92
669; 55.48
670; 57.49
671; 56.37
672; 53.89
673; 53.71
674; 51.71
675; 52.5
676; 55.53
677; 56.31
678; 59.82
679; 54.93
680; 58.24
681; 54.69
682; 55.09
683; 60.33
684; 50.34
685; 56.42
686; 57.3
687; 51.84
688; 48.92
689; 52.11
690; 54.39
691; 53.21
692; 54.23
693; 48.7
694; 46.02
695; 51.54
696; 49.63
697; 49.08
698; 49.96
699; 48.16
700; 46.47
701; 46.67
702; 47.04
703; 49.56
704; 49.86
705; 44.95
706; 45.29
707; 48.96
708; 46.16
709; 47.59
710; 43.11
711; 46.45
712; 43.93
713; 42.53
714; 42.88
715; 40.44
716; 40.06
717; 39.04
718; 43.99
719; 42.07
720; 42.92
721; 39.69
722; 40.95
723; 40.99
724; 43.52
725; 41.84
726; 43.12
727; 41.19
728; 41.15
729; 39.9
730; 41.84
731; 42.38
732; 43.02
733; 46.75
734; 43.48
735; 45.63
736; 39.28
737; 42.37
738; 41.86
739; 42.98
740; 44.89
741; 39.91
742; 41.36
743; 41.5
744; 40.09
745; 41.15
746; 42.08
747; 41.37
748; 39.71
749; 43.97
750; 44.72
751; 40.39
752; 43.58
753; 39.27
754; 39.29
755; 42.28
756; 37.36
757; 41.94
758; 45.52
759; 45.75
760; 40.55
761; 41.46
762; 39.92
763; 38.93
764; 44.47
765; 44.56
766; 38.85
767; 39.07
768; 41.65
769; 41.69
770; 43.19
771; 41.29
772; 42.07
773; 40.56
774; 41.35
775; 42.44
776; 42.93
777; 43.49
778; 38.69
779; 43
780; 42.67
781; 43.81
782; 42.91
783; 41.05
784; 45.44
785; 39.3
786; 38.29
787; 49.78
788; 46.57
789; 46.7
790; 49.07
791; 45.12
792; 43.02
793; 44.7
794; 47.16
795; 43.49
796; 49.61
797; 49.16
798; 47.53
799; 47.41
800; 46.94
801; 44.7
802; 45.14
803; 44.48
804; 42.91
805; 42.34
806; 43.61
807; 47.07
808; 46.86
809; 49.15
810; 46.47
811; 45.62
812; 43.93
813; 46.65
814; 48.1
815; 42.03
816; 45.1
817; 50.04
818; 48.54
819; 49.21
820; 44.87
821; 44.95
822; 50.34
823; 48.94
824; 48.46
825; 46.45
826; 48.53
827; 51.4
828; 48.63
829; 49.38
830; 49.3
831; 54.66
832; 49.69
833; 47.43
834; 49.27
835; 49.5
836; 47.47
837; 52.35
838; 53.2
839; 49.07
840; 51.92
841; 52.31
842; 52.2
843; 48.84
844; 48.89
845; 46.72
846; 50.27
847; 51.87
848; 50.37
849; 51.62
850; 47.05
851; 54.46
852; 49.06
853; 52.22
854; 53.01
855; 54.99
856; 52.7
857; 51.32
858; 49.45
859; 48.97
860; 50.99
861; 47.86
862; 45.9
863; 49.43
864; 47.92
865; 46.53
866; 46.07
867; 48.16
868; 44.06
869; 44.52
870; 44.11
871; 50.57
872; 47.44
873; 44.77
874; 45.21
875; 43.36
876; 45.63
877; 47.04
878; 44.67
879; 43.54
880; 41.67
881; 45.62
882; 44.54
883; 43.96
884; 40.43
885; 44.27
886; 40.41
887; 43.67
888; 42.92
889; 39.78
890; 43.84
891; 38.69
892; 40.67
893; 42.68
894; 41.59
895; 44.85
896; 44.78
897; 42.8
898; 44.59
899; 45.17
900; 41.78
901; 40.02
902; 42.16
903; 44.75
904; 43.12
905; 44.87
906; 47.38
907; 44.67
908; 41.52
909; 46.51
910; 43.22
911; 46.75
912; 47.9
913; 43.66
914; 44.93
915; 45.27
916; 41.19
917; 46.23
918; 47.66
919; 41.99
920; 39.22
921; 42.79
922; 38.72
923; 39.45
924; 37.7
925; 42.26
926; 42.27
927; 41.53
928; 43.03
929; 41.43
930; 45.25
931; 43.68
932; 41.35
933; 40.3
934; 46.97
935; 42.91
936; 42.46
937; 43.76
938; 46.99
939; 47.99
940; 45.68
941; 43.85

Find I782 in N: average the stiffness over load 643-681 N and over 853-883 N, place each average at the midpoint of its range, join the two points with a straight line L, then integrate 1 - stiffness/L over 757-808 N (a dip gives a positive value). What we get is 6.5 N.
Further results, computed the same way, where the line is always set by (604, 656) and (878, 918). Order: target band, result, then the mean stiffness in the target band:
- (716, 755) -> 5.2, 41.9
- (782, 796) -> 0.6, 44.7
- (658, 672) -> -1.3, 54.9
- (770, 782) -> 1.3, 42.1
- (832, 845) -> -1.4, 50.1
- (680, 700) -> -1.0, 52.2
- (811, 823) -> -0.2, 46.8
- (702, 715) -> 0.9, 45.8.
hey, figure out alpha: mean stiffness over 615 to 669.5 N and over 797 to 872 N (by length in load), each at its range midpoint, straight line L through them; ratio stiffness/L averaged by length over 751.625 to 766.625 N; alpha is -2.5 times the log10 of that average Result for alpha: 0.20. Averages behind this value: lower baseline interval 52.2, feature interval 41.5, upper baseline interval 48.4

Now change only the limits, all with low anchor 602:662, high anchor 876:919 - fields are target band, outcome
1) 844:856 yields -0.13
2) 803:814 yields 0.02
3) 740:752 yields 0.16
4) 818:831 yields -0.06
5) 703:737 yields 0.13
